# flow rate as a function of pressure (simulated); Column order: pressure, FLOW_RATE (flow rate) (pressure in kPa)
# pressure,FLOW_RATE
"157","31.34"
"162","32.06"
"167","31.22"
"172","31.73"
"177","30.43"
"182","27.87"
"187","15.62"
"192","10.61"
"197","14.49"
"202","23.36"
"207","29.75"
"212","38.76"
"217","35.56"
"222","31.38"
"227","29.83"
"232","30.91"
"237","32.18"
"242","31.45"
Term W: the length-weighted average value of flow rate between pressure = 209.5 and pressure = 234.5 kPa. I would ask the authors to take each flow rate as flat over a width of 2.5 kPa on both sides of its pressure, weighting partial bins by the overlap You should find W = 33.3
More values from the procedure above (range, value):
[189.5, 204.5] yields 16.2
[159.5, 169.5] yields 31.6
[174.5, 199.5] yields 19.8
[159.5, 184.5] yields 30.7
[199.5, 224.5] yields 31.8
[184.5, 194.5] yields 13.1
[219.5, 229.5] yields 30.6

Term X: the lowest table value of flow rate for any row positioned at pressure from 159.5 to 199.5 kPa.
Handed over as 10.61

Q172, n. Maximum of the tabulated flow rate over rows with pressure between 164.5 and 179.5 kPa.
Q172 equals 31.73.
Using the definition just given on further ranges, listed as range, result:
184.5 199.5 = 15.62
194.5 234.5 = 38.76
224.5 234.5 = 30.91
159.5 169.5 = 32.06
